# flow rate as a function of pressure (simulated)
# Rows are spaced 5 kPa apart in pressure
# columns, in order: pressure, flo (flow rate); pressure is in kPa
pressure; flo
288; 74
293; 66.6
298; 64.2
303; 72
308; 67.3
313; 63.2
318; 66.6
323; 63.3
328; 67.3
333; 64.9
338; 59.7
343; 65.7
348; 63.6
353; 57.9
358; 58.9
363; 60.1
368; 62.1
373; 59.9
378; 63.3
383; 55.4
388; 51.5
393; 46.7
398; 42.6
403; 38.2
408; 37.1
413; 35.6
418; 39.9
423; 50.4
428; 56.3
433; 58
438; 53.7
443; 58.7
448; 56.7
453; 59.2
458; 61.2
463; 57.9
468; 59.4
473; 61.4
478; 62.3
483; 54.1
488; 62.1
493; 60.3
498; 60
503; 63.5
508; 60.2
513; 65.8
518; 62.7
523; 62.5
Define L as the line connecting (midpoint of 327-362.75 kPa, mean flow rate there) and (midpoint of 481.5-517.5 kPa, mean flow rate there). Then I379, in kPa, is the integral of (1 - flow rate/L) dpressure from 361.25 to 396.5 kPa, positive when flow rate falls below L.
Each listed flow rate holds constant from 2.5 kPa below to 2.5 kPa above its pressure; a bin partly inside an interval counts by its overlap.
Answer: 3.1 kPa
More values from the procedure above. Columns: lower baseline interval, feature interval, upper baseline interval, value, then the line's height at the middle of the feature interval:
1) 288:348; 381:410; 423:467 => 7.41 kPa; 60.6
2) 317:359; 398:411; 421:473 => 4.61 kPa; 59.6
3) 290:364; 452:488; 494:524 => 1.83 kPa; 62.7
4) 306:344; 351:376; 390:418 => -3.45 kPa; 52.8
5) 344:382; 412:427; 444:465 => 3.90 kPa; 59.5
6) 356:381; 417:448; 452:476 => 3.31 kPa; 60.2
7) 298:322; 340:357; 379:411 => -1.40 kPa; 57.3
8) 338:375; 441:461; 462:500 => 0.38 kPa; 60.1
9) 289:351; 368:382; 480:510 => 0.61 kPa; 63.8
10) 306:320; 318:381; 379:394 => -3.35 kPa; 59.3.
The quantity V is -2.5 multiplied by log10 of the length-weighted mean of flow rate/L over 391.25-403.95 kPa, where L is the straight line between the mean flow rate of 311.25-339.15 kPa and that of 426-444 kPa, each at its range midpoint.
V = 0.35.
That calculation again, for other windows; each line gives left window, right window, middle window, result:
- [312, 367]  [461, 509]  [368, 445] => 0.22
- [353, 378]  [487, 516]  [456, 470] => 0.04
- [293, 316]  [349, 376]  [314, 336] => -0.02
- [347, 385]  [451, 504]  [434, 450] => 0.07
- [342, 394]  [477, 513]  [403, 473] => 0.14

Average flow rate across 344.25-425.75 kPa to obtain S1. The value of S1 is 51.7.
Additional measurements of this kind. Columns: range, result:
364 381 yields 61.4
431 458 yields 57.6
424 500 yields 58.6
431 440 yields 55.8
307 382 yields 62.7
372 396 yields 54.8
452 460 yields 60.3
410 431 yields 45.6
